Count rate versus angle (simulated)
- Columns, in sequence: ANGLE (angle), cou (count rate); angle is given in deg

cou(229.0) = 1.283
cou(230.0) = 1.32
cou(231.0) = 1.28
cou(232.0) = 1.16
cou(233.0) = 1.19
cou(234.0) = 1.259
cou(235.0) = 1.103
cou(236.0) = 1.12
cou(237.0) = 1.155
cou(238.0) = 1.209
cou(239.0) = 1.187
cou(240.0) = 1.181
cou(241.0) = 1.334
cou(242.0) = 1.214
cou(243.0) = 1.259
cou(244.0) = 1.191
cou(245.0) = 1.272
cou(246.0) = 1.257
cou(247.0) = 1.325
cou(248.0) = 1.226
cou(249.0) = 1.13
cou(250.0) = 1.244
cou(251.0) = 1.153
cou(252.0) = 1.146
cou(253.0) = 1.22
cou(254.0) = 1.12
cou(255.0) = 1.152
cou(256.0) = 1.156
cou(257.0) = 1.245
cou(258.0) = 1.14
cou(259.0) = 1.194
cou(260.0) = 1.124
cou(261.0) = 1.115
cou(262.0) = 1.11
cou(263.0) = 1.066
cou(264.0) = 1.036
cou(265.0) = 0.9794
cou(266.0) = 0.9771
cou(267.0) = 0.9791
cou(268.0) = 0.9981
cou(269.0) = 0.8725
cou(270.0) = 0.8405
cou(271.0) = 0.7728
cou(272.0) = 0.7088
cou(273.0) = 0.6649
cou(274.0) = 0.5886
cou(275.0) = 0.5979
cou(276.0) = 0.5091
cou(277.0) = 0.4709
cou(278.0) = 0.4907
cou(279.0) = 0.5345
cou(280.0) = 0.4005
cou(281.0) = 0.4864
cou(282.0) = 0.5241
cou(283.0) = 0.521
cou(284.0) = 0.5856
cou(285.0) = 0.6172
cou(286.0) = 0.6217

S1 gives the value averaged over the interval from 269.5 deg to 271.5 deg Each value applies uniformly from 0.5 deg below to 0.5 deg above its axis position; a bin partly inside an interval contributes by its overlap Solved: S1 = 0.807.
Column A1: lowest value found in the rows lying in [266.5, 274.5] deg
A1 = 0.5886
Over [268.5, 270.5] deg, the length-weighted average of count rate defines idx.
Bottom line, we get 0.857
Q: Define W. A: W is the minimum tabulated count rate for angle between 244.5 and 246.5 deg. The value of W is 1.257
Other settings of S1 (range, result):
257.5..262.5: 1.14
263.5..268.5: 0.994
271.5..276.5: 0.614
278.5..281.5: 0.474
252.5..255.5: 1.16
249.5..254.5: 1.18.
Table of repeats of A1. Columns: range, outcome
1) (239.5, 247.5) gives 1.181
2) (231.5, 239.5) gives 1.103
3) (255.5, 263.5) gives 1.066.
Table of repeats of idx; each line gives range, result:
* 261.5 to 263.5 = 1.09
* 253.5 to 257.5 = 1.17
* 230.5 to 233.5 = 1.21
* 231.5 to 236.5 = 1.17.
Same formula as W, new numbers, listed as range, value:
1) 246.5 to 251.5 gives 1.13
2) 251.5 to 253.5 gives 1.146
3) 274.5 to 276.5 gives 0.5091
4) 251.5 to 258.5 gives 1.12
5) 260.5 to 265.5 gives 0.9794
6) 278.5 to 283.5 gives 0.4005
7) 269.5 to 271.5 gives 0.7728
